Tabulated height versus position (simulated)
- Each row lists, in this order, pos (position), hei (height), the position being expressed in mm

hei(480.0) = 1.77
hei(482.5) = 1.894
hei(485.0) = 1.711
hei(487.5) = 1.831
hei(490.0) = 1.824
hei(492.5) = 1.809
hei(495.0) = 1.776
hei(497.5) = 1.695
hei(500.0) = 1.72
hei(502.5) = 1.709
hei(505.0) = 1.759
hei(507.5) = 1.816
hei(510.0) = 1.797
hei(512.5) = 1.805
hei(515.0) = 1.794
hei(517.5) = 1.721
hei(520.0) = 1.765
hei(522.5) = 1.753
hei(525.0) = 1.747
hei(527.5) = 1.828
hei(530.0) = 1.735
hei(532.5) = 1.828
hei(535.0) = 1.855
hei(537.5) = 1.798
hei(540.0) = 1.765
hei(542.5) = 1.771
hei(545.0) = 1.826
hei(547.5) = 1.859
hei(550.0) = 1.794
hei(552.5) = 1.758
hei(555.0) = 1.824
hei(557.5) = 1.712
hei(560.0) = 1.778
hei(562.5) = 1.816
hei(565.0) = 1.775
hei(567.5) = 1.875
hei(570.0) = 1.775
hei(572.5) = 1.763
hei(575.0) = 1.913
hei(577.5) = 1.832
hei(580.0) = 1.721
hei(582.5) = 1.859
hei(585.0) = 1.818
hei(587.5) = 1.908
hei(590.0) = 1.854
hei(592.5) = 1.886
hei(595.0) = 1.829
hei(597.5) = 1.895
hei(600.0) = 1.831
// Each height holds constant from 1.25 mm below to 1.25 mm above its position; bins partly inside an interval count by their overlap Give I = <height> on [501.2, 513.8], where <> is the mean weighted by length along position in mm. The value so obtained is 1.78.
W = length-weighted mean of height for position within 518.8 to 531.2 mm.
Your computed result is 1.77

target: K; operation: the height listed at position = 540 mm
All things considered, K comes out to 1.765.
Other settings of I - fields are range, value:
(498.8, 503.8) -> 1.71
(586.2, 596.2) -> 1.87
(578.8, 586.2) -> 1.8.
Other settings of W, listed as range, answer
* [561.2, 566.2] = 1.8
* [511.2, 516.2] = 1.8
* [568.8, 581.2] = 1.8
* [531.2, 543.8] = 1.8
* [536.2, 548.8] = 1.8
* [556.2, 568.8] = 1.79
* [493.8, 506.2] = 1.73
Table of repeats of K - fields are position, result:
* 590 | 1.854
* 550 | 1.794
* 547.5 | 1.859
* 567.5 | 1.875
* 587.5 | 1.908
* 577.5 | 1.832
